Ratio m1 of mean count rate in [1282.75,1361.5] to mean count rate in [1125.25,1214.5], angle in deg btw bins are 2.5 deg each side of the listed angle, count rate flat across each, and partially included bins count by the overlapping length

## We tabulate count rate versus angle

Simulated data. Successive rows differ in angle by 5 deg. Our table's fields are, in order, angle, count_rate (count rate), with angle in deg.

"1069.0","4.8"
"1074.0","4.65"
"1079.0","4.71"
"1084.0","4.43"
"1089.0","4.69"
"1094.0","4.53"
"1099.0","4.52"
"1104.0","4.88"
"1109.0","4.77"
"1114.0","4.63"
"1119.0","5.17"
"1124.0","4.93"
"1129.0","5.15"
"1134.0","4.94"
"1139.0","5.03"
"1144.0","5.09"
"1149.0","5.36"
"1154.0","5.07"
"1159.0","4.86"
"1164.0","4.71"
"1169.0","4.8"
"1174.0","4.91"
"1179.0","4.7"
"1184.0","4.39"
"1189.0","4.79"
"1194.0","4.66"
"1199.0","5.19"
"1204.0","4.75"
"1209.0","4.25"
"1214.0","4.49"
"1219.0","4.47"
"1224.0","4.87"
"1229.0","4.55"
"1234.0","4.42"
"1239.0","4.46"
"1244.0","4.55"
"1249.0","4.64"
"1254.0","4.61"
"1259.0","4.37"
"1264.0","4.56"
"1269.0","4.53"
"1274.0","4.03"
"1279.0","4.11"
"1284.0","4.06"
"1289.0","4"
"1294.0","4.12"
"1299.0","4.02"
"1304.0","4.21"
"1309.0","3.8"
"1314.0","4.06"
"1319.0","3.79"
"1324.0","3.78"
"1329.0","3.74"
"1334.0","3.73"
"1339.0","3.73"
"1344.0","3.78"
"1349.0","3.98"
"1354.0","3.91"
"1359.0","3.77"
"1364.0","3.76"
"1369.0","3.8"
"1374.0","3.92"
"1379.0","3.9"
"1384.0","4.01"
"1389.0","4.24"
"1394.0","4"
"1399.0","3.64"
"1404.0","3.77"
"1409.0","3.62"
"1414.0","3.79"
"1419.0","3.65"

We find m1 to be 0.8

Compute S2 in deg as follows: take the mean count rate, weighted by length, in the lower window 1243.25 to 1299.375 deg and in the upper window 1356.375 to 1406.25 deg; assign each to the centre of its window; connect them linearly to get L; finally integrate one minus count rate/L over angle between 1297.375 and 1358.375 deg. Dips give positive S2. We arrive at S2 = 3.19 deg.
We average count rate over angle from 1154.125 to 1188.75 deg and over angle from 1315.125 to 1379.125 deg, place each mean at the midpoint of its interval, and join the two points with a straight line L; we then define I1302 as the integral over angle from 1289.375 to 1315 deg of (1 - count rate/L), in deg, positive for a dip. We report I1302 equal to 0.12 deg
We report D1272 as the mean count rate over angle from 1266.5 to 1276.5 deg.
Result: 4.28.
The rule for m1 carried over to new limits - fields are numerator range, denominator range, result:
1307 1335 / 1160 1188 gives 0.81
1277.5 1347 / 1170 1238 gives 0.84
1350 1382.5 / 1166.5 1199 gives 0.81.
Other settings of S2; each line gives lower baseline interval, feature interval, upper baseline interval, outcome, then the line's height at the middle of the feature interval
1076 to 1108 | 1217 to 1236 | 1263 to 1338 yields -1.56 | 4.24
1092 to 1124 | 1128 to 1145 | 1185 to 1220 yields -1.10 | 4.73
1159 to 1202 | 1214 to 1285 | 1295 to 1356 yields -1.70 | 4.35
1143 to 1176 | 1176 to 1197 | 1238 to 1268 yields 0.81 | 4.84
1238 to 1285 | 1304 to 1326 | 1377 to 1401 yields 1.67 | 4.22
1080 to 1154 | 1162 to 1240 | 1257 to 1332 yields -2.80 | 4.49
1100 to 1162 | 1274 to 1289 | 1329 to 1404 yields 0.71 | 4.26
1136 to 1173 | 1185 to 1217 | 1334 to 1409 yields 0.50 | 4.74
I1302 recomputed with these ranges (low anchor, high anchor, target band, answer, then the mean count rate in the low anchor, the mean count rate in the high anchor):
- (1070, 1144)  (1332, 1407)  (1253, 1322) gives 0.1 deg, 4.8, 3.86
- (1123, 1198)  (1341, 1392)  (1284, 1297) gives 0.7 deg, 4.9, 3.91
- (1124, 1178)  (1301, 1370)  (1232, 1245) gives -0.1 deg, 4.98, 3.85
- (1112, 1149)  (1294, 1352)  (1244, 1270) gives -1.6 deg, 5.02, 3.89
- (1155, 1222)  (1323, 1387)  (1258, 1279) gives -0.3 deg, 4.7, 3.84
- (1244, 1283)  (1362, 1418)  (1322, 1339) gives 1.5 deg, 4.4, 3.85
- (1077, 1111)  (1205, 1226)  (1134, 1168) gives -3.1 deg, 4.64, 4.53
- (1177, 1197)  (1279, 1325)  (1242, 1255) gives -0.9 deg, 4.65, 4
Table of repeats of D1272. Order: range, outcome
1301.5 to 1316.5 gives 4.02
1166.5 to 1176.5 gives 4.85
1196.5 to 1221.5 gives 4.63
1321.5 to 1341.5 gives 3.75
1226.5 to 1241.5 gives 4.48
